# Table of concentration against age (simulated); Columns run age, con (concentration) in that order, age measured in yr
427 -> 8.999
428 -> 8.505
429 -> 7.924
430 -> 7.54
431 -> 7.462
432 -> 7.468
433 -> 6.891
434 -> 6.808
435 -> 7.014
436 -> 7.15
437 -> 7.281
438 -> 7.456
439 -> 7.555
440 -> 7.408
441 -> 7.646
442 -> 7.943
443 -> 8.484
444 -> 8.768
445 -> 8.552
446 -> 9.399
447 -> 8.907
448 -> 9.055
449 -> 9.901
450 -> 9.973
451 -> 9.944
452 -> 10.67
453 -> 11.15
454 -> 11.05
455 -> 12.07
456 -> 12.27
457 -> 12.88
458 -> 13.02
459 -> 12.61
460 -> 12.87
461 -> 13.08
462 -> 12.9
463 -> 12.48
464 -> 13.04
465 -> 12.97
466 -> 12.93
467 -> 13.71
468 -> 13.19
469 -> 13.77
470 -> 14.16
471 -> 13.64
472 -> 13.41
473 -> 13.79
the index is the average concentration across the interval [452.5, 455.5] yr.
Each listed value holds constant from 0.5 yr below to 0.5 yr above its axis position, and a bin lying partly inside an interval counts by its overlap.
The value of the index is 11.4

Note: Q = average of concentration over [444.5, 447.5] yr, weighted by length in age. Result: 8.95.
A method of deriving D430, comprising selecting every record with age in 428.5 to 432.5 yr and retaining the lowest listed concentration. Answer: 7.462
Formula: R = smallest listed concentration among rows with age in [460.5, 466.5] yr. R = 12.48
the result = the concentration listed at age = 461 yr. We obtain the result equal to 13.08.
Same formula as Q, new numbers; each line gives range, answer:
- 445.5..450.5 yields 9.45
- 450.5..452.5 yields 10.3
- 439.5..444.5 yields 8.05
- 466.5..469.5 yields 13.6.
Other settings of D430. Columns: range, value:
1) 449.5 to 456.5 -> 9.944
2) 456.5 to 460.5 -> 12.61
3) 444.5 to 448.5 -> 8.552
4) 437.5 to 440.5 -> 7.408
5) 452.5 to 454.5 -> 11.05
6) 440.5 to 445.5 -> 7.646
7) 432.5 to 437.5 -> 6.808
